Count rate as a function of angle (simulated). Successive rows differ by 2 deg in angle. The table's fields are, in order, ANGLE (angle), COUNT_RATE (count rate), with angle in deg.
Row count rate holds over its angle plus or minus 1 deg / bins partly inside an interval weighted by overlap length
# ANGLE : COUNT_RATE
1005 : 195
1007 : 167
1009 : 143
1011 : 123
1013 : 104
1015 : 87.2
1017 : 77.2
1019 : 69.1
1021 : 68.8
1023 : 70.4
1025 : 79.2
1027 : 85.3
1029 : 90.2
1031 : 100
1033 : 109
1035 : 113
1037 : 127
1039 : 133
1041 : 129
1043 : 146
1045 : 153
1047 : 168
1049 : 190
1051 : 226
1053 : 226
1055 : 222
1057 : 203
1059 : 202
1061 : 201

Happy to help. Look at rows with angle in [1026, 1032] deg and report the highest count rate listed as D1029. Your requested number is 100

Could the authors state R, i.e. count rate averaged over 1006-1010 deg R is 155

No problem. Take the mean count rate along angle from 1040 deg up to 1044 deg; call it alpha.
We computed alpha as 138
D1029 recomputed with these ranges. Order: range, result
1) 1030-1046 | 153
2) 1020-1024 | 70.4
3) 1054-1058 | 222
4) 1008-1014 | 143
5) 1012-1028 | 104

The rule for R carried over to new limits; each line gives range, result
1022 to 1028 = 78.3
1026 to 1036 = 99.5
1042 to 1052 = 177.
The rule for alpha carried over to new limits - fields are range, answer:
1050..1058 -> 219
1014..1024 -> 74.5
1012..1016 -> 95.6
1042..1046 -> 150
